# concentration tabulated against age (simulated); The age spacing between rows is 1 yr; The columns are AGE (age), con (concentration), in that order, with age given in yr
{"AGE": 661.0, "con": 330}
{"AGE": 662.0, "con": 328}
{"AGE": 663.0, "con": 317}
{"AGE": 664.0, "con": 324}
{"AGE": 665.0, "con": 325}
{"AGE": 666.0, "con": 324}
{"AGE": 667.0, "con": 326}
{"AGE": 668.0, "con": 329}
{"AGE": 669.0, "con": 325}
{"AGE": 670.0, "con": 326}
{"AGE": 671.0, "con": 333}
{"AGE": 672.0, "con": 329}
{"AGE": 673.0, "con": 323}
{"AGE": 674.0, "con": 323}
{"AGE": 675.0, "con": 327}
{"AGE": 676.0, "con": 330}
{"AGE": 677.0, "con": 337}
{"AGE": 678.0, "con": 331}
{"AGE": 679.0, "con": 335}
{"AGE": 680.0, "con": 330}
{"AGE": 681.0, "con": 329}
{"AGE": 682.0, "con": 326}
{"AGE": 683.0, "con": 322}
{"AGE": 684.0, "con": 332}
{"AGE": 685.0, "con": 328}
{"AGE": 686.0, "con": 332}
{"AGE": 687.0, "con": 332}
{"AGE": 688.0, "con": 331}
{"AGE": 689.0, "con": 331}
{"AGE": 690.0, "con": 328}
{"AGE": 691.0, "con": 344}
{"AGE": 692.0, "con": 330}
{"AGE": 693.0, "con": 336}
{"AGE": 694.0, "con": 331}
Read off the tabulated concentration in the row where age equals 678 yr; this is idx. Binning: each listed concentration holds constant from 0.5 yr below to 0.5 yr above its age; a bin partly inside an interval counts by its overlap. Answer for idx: 331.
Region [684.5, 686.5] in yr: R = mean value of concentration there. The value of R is 330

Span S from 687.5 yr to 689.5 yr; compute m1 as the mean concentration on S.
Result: 331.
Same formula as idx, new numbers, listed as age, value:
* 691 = 344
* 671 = 333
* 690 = 328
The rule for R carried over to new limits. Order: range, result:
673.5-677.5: 329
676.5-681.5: 332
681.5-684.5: 327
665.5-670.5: 326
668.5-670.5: 326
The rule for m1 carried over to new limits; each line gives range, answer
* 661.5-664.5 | 323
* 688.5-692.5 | 333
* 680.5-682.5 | 328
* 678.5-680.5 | 332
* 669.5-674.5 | 327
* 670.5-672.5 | 331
